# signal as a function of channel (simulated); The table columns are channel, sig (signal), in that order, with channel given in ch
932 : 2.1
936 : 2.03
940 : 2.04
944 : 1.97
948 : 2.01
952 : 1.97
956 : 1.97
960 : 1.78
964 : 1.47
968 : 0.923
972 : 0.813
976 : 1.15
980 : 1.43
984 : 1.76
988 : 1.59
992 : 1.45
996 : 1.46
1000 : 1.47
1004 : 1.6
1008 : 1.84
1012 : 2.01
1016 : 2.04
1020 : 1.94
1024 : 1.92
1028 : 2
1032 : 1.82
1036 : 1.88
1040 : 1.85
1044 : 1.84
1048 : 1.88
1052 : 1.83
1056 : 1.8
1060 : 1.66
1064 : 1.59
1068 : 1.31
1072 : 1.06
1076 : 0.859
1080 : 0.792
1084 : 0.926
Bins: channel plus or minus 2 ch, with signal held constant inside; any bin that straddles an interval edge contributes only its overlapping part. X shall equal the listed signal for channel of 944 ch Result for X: 1.97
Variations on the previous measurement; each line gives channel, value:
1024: 1.92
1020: 1.94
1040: 1.85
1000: 1.47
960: 1.78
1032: 1.82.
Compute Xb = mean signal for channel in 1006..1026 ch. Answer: 1.95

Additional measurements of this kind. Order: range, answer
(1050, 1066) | 1.72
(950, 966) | 1.8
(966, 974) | 0.868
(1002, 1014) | 1.82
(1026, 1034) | 1.91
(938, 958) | 1.99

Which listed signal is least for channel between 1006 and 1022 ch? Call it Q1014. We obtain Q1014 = 1.84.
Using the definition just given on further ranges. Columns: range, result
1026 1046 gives 1.82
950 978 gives 0.813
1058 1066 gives 1.59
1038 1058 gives 1.8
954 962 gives 1.78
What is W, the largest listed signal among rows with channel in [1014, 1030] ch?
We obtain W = 2.04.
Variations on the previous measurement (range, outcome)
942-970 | 2.01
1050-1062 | 1.83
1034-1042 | 1.88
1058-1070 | 1.66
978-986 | 1.76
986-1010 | 1.84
